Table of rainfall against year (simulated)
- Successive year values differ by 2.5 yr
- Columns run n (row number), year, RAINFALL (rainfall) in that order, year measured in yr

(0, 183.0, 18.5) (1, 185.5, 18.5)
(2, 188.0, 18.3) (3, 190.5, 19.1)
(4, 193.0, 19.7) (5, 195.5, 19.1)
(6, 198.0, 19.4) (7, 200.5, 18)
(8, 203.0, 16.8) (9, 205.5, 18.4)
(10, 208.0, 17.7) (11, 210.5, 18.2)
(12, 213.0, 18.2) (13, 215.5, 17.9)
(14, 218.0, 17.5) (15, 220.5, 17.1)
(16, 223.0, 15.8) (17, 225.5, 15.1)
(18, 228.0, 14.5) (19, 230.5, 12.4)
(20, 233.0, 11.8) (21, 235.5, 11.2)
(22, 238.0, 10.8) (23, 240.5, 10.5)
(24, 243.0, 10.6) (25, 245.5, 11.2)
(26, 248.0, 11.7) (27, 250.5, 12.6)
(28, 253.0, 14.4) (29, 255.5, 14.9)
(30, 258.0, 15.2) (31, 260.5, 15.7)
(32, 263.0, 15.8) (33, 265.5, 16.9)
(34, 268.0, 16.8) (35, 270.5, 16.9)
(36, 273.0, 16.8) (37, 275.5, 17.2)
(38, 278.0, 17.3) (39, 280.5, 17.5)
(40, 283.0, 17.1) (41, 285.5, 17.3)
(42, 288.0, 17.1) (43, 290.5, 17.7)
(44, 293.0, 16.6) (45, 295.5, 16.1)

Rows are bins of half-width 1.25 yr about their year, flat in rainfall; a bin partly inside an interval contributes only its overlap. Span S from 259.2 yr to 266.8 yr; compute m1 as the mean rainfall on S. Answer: 16.1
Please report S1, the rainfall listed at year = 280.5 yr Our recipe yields 17.5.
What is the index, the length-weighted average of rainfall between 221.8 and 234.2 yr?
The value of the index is 13.9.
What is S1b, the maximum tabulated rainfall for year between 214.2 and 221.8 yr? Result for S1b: 17.9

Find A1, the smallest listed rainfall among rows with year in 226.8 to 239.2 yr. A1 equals 10.8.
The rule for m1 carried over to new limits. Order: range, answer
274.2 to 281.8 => 17.3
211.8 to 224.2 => 17.3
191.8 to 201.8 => 19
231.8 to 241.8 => 11.1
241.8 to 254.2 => 12.1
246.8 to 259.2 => 13.8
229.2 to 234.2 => 12.1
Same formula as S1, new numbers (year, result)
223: 15.8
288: 17.1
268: 16.8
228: 14.5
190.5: 19.1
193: 19.7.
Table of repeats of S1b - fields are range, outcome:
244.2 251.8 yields 12.6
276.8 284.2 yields 17.5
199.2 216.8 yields 18.4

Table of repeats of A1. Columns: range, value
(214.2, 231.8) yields 12.4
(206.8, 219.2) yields 17.5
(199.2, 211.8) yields 16.8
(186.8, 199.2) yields 18.3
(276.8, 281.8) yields 17.3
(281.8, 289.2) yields 17.1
